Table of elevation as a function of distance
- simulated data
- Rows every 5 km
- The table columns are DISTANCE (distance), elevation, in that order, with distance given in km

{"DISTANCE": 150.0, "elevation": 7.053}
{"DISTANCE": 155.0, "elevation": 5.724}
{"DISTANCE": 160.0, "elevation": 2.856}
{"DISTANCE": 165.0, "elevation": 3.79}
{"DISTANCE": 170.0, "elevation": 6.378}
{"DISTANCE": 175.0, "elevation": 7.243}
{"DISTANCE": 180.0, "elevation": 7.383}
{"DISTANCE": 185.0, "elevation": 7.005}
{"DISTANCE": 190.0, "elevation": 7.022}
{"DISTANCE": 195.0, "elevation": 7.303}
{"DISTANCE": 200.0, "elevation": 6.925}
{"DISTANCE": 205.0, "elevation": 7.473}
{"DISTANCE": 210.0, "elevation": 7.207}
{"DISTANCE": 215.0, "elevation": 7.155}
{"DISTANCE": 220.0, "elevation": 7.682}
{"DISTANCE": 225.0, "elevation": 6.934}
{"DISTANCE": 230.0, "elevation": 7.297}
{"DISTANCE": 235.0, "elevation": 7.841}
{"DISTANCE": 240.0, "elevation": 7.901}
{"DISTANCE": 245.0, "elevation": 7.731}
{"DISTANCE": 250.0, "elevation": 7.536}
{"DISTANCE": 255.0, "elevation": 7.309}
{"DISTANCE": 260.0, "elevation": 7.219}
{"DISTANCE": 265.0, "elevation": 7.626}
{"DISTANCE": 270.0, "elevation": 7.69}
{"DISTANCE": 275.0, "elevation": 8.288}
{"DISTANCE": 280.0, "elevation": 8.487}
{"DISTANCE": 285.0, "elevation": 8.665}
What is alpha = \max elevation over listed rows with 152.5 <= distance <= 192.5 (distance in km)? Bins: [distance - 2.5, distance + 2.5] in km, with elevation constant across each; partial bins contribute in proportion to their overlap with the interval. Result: 7.383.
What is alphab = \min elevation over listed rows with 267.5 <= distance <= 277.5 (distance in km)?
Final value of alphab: 7.69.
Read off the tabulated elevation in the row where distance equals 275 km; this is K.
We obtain 8.288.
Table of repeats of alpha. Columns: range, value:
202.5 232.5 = 7.682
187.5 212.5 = 7.473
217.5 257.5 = 7.901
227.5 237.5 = 7.841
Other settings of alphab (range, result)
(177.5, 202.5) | 6.925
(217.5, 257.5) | 6.934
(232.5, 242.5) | 7.841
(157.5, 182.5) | 2.856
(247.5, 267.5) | 7.219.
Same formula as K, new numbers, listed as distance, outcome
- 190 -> 7.022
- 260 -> 7.219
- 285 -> 8.665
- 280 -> 8.487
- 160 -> 2.856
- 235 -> 7.841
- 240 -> 7.901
